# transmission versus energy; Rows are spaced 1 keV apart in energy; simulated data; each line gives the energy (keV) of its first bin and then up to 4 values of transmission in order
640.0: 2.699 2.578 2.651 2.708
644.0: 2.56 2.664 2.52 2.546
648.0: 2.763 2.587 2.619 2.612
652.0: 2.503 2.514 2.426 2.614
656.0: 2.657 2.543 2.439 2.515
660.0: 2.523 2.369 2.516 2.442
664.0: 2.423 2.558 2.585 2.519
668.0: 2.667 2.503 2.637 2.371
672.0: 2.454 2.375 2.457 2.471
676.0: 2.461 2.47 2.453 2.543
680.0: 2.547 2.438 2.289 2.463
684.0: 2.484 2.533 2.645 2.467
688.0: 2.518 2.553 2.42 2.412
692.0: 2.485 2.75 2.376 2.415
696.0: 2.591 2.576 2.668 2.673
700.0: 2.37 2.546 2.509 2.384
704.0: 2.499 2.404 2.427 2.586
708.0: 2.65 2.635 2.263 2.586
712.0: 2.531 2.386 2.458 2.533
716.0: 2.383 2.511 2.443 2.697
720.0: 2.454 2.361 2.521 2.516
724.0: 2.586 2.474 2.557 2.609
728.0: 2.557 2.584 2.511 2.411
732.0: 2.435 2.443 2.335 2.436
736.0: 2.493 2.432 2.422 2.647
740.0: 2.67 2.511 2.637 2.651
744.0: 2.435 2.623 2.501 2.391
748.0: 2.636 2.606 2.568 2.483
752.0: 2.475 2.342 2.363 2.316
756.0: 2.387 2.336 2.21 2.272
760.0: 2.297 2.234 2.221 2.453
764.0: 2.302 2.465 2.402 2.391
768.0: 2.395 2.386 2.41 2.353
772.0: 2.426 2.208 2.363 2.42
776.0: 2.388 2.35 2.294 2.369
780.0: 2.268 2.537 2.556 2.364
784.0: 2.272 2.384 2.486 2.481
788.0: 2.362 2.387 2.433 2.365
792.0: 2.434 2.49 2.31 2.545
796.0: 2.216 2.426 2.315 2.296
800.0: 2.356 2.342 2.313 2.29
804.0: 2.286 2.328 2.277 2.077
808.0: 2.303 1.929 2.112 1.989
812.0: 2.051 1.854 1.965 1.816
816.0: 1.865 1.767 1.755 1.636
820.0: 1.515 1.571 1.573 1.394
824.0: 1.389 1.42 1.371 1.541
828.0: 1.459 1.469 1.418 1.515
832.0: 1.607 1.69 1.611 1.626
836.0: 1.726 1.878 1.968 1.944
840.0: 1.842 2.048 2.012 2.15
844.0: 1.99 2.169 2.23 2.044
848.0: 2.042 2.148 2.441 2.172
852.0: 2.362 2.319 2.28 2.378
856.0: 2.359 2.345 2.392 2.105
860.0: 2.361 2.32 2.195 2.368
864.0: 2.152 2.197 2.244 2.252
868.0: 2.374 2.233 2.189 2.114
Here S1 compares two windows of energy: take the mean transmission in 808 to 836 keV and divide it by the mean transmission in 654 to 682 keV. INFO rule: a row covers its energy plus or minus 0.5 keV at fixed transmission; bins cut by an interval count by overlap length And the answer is 0.67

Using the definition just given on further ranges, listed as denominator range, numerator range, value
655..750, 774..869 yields 0.84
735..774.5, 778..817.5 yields 0.93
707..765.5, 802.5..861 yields 0.78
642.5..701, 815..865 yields 0.76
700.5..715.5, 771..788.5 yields 0.96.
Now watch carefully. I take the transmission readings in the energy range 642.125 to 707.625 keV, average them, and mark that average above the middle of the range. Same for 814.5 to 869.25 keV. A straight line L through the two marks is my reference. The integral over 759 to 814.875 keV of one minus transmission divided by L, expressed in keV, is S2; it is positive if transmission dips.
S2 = -4.7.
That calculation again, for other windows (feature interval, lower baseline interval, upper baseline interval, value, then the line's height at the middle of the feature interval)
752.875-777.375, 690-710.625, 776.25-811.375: 0.4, 2.39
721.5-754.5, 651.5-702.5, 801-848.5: -4.1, 2.24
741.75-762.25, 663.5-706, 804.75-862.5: -1.7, 2.24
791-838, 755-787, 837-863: 7.2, 2.26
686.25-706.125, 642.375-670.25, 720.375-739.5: 0.1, 2.52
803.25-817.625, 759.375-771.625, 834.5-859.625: 1.2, 2.23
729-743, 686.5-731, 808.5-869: -0.6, 2.39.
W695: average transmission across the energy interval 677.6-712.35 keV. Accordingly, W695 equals 2.51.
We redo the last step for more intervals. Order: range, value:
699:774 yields 2.46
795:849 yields 1.91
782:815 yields 2.28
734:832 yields 2.22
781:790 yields 2.42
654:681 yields 2.5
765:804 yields 2.38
